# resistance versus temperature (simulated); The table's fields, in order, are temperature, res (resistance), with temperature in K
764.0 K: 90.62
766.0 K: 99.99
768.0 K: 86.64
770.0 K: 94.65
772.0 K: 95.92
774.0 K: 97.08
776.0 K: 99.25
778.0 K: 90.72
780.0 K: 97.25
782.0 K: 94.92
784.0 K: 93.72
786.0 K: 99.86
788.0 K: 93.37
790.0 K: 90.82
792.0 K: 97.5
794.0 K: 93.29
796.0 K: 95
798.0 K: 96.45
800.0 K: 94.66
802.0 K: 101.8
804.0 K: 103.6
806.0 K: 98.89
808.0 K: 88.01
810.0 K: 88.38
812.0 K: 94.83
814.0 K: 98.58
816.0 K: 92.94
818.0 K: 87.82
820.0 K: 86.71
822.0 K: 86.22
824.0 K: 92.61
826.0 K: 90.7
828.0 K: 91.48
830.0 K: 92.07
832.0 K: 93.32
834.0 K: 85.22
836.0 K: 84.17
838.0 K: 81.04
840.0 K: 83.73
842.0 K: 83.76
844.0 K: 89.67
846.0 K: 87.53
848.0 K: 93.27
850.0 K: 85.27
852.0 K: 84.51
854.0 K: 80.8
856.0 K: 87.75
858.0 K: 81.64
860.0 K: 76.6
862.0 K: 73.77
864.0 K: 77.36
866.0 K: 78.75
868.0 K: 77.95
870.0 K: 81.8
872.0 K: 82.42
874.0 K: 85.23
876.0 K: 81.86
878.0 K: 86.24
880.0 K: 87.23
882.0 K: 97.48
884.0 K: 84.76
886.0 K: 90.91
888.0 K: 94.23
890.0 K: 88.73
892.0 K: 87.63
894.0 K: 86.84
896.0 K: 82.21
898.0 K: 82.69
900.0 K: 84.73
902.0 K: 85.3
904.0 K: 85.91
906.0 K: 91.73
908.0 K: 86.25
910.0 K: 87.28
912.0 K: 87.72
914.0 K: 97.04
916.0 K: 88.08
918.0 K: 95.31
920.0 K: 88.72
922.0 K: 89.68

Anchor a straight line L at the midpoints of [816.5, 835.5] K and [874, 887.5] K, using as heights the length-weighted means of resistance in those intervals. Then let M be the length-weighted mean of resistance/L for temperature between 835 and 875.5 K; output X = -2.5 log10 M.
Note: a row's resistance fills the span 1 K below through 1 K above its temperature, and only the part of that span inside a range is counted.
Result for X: 0.08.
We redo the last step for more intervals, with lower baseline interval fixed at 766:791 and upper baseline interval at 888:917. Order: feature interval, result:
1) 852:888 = 0.07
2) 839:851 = 0.04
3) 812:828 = 0.01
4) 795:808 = -0.05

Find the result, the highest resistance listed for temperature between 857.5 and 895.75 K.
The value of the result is 97.48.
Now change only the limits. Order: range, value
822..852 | 93.32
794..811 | 103.6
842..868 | 93.27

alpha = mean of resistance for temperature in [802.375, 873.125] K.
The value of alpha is 87.1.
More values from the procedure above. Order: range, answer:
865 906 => 85.8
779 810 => 95.7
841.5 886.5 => 84.1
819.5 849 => 88.1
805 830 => 91.5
